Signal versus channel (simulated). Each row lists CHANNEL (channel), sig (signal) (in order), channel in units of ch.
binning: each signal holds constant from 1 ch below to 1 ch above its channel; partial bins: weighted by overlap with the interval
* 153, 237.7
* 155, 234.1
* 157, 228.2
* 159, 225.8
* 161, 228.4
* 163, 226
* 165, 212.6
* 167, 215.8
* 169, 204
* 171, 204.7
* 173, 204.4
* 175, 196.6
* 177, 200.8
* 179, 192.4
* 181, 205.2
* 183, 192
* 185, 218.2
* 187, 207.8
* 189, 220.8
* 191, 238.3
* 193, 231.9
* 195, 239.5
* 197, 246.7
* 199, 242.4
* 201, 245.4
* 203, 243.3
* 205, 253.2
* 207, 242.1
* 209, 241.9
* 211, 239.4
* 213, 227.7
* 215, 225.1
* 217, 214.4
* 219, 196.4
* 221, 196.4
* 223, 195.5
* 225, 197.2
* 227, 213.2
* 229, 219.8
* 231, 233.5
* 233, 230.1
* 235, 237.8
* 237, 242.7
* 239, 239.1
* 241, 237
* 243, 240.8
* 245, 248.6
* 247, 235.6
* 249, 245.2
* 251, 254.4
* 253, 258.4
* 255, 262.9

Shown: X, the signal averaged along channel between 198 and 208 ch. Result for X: 245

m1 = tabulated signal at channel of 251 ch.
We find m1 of 254.4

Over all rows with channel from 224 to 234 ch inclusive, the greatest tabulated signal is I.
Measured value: 233.5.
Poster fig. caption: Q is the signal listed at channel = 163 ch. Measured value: 226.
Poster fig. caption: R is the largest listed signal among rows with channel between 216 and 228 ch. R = 214.4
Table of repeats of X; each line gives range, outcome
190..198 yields 239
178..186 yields 202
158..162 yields 227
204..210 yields 246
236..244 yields 240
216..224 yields 201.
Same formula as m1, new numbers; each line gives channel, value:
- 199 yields 242.4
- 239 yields 239.1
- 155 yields 234.1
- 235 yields 237.8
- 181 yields 205.2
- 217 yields 214.4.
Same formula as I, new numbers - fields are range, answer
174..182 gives 205.2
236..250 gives 248.6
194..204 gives 246.7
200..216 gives 253.2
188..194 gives 238.3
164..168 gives 215.8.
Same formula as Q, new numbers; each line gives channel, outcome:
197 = 246.7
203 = 243.3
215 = 225.1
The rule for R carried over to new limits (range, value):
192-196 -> 239.5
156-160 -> 228.2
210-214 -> 239.4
